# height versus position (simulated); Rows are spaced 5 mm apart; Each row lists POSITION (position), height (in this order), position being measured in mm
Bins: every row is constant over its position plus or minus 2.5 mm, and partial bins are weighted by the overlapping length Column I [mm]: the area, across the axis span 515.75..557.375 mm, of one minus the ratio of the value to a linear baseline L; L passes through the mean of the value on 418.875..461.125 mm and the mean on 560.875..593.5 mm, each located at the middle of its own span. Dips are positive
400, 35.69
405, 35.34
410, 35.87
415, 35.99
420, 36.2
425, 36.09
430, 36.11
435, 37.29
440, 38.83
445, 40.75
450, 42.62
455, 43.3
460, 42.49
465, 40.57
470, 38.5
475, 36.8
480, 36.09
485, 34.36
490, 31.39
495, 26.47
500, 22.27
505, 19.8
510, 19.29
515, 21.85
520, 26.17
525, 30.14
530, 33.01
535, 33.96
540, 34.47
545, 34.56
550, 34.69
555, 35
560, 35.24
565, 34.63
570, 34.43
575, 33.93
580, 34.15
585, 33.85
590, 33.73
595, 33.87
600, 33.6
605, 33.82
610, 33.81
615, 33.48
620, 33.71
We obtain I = 3.9 mm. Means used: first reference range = 39.3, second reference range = 34.2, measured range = 32.3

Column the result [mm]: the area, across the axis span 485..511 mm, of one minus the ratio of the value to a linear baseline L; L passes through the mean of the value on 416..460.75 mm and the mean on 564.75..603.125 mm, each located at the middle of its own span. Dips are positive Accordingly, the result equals 8.4 mm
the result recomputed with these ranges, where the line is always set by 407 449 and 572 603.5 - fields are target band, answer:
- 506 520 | 5.5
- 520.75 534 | 1.5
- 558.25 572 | -0.2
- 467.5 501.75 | 3.4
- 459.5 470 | -1.2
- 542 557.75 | 0.0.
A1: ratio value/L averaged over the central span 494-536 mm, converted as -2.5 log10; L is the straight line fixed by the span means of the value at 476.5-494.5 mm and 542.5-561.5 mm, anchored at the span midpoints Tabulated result 0.31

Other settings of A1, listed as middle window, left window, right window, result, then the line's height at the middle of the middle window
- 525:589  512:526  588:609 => -0.17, 29.4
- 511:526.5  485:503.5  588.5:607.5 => 0.15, 28.9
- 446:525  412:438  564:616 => 0.11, 35.5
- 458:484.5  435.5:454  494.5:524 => -0.16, 33.3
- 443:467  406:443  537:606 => -0.16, 36.1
